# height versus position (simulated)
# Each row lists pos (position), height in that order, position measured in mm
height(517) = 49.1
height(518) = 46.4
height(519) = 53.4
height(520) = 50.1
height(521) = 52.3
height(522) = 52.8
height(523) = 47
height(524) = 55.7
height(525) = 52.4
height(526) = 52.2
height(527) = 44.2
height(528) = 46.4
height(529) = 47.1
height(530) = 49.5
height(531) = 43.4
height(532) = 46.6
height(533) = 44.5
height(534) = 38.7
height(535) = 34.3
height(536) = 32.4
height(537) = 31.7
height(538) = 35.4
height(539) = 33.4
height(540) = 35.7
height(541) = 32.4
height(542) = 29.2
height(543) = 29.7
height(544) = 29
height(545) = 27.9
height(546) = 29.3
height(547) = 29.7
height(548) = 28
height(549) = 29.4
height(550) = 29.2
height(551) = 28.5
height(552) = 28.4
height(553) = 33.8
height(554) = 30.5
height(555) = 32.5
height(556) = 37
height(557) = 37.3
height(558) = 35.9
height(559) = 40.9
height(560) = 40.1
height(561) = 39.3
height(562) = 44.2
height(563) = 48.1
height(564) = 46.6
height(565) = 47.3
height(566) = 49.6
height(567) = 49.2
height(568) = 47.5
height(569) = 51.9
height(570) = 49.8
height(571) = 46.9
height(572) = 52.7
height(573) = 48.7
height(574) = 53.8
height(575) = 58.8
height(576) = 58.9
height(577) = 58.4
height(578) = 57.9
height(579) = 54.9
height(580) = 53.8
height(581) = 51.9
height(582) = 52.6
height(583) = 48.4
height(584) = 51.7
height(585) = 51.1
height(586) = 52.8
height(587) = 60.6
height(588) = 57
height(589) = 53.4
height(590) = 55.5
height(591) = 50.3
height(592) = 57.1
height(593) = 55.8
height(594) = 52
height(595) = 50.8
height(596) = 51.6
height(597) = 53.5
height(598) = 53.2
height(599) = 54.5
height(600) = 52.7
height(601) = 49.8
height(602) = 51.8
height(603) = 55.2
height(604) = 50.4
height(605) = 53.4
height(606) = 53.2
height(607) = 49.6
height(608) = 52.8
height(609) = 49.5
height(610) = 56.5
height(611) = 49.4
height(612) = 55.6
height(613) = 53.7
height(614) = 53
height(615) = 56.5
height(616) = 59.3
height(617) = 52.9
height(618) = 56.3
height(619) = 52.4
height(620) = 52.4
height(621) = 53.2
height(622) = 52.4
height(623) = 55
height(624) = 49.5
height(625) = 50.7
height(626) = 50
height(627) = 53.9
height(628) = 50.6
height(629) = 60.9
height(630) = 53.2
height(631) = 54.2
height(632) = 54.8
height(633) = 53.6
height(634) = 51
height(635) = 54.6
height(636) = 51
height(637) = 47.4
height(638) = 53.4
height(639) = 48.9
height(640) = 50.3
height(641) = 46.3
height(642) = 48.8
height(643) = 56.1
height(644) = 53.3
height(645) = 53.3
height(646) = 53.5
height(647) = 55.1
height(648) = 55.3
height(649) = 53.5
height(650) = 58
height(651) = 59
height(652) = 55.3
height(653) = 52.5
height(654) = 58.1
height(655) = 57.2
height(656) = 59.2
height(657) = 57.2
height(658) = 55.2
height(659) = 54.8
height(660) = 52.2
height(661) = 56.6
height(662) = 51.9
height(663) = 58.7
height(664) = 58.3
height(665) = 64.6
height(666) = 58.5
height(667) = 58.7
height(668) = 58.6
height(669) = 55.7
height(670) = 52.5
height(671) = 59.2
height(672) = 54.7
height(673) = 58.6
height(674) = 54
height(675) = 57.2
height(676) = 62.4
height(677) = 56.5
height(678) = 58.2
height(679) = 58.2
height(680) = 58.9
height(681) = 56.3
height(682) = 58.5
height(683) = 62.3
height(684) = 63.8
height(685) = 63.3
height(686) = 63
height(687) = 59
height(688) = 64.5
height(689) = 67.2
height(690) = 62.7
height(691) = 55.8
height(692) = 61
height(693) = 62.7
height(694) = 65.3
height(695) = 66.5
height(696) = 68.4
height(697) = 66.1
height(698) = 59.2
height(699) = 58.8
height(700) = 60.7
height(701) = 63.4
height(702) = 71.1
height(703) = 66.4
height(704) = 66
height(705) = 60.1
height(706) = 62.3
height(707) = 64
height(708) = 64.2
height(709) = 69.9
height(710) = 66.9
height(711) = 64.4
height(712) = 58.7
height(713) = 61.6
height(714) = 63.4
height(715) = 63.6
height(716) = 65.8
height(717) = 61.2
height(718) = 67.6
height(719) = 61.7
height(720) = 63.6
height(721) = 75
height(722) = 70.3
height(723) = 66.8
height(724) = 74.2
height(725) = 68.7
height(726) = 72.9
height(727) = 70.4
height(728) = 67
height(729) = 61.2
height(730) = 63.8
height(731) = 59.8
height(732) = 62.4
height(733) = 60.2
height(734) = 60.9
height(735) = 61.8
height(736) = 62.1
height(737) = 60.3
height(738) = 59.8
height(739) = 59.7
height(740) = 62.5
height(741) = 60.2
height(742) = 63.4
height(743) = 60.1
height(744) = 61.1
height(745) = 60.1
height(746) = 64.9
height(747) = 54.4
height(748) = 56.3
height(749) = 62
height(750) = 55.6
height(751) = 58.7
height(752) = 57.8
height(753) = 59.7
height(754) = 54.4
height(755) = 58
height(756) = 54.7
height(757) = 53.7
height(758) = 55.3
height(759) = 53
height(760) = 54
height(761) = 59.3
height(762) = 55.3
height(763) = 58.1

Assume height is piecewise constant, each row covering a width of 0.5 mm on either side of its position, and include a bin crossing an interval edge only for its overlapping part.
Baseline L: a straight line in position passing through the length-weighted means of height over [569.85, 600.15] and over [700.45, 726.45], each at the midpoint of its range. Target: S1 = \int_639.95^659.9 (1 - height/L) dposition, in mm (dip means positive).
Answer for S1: 1.7 mm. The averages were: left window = 53.6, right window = 65.9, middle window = 54.6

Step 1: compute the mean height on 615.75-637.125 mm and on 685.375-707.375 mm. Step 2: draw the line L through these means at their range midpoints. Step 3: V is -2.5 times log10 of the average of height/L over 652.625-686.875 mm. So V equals 0.03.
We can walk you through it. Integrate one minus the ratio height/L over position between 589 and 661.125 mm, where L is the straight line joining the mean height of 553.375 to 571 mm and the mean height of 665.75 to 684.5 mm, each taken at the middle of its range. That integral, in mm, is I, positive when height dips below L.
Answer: -3.2 mm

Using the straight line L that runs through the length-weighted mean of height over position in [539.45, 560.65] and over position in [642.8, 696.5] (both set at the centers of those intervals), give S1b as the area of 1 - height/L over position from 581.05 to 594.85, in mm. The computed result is -4.5 mm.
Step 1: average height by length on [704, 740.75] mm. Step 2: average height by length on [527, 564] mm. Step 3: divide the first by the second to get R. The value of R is 1.79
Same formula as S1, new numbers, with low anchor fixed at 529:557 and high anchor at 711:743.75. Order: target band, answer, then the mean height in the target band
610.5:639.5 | -3.54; 53.1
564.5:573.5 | -2.60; 49.3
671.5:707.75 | -2.30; 61.6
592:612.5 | -4.24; 52.7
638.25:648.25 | -0.33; 52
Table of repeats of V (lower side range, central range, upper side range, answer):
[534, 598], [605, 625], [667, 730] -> -0.05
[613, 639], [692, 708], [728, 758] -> -0.12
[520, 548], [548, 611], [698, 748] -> -0.06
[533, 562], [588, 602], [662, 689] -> -0.24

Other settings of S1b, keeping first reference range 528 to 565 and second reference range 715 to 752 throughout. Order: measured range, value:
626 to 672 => -3.4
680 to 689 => -0.9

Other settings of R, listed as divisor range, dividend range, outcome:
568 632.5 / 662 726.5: 1.17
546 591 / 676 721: 1.38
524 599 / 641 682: 1.26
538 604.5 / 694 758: 1.38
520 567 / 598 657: 1.36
